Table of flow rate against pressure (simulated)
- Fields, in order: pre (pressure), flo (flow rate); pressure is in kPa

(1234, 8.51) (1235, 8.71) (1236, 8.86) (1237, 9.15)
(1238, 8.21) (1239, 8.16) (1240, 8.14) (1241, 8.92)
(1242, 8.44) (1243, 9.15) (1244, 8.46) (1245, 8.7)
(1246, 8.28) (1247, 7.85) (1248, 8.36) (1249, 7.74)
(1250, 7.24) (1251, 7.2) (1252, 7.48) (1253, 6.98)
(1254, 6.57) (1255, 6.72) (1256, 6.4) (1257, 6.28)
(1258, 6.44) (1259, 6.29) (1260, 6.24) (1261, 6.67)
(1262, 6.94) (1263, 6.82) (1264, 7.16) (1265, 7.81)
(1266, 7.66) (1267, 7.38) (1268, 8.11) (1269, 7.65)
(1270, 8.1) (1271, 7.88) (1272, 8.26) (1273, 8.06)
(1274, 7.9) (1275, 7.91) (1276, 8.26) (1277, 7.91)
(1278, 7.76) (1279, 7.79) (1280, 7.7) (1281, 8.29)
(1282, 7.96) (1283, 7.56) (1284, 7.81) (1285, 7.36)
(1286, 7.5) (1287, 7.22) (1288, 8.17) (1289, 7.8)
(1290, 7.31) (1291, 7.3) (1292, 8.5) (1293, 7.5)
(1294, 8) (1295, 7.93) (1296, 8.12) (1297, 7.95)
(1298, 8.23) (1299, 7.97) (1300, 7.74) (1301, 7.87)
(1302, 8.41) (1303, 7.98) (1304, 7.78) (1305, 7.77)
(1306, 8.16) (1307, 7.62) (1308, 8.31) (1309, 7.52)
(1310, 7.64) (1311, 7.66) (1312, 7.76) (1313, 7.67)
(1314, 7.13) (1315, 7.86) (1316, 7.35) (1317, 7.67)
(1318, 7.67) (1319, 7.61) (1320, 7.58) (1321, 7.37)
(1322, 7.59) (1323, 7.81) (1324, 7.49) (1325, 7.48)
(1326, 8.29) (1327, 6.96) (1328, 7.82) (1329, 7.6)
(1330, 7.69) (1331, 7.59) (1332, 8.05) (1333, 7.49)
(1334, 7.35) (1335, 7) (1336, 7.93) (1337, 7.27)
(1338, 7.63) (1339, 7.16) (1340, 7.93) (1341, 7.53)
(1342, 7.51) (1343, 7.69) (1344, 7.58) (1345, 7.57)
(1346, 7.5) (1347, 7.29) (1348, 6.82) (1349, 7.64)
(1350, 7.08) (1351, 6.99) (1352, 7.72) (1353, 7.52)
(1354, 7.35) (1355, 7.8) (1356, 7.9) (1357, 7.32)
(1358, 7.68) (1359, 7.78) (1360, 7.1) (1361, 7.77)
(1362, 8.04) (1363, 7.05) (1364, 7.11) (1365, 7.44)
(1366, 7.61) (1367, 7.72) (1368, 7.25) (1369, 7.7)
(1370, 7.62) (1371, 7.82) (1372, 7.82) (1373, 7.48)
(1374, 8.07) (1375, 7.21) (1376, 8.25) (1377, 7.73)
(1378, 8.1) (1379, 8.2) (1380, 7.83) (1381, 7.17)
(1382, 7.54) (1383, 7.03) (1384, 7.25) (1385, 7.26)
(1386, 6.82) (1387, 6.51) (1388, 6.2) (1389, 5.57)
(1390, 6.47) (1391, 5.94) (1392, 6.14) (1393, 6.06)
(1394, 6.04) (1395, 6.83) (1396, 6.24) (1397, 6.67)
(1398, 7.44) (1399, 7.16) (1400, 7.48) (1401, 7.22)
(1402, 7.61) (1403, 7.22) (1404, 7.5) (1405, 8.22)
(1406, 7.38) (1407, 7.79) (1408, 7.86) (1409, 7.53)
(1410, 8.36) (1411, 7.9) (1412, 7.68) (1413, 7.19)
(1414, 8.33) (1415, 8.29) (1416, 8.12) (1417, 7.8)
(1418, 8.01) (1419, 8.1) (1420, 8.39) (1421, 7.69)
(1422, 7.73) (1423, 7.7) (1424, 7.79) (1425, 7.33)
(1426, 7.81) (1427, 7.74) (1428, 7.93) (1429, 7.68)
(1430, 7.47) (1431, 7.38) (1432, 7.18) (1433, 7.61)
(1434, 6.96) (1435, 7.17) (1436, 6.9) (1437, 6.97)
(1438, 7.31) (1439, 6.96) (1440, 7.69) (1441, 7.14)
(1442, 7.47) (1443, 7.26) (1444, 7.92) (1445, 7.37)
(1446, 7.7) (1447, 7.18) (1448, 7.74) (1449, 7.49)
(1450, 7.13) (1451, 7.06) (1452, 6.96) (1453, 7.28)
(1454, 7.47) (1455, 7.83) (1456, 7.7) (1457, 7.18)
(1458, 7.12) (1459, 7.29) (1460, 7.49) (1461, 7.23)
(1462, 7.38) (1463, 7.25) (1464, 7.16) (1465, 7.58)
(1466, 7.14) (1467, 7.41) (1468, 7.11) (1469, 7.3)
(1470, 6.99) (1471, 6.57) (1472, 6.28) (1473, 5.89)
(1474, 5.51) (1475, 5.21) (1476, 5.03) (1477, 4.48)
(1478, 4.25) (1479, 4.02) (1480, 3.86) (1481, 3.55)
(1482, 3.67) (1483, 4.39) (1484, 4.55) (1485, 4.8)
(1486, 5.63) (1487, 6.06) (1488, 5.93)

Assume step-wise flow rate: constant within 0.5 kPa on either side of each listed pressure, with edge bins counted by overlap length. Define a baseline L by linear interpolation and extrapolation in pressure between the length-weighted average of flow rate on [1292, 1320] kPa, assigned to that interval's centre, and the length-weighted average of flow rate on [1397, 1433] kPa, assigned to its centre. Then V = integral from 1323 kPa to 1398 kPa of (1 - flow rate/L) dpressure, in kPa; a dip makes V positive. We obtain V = 4.0 kPa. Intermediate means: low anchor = 7.82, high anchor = 7.7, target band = 7.35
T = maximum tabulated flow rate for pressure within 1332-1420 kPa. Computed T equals 8.39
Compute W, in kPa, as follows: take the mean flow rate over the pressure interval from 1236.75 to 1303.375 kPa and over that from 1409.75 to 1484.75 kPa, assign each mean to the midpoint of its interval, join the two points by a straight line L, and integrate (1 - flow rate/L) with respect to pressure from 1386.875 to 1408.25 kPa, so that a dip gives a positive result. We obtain 0.9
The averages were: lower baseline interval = 7.72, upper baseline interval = 6.98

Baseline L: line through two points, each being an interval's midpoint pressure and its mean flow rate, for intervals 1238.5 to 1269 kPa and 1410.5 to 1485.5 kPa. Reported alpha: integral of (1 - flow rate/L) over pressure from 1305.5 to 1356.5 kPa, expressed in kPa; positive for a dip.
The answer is -2.09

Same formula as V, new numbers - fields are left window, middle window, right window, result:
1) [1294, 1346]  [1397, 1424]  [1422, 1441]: -0.96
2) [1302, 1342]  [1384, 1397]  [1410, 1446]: 2.11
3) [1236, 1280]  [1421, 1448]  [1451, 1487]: -4.22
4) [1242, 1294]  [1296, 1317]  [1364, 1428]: -0.78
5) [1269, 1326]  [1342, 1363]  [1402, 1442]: 0.62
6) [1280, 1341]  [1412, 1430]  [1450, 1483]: -2.90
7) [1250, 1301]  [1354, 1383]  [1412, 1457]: -0.36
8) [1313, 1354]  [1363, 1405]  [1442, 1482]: -0.06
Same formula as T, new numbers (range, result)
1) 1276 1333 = 8.5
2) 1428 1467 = 7.93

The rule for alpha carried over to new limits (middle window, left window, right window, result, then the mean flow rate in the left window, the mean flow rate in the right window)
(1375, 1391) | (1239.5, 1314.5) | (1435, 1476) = 0.4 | 7.69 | 7.12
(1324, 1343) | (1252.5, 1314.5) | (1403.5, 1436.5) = 0.2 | 7.6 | 7.71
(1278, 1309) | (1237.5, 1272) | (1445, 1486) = -2.2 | 7.55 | 6.38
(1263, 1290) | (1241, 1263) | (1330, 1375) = -1.3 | 7.38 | 7.53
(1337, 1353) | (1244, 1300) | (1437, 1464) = 0.1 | 7.59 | 7.36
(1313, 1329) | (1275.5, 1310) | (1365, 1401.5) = 0.1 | 7.85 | 7.16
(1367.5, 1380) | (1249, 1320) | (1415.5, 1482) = -0.9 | 7.59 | 7.01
